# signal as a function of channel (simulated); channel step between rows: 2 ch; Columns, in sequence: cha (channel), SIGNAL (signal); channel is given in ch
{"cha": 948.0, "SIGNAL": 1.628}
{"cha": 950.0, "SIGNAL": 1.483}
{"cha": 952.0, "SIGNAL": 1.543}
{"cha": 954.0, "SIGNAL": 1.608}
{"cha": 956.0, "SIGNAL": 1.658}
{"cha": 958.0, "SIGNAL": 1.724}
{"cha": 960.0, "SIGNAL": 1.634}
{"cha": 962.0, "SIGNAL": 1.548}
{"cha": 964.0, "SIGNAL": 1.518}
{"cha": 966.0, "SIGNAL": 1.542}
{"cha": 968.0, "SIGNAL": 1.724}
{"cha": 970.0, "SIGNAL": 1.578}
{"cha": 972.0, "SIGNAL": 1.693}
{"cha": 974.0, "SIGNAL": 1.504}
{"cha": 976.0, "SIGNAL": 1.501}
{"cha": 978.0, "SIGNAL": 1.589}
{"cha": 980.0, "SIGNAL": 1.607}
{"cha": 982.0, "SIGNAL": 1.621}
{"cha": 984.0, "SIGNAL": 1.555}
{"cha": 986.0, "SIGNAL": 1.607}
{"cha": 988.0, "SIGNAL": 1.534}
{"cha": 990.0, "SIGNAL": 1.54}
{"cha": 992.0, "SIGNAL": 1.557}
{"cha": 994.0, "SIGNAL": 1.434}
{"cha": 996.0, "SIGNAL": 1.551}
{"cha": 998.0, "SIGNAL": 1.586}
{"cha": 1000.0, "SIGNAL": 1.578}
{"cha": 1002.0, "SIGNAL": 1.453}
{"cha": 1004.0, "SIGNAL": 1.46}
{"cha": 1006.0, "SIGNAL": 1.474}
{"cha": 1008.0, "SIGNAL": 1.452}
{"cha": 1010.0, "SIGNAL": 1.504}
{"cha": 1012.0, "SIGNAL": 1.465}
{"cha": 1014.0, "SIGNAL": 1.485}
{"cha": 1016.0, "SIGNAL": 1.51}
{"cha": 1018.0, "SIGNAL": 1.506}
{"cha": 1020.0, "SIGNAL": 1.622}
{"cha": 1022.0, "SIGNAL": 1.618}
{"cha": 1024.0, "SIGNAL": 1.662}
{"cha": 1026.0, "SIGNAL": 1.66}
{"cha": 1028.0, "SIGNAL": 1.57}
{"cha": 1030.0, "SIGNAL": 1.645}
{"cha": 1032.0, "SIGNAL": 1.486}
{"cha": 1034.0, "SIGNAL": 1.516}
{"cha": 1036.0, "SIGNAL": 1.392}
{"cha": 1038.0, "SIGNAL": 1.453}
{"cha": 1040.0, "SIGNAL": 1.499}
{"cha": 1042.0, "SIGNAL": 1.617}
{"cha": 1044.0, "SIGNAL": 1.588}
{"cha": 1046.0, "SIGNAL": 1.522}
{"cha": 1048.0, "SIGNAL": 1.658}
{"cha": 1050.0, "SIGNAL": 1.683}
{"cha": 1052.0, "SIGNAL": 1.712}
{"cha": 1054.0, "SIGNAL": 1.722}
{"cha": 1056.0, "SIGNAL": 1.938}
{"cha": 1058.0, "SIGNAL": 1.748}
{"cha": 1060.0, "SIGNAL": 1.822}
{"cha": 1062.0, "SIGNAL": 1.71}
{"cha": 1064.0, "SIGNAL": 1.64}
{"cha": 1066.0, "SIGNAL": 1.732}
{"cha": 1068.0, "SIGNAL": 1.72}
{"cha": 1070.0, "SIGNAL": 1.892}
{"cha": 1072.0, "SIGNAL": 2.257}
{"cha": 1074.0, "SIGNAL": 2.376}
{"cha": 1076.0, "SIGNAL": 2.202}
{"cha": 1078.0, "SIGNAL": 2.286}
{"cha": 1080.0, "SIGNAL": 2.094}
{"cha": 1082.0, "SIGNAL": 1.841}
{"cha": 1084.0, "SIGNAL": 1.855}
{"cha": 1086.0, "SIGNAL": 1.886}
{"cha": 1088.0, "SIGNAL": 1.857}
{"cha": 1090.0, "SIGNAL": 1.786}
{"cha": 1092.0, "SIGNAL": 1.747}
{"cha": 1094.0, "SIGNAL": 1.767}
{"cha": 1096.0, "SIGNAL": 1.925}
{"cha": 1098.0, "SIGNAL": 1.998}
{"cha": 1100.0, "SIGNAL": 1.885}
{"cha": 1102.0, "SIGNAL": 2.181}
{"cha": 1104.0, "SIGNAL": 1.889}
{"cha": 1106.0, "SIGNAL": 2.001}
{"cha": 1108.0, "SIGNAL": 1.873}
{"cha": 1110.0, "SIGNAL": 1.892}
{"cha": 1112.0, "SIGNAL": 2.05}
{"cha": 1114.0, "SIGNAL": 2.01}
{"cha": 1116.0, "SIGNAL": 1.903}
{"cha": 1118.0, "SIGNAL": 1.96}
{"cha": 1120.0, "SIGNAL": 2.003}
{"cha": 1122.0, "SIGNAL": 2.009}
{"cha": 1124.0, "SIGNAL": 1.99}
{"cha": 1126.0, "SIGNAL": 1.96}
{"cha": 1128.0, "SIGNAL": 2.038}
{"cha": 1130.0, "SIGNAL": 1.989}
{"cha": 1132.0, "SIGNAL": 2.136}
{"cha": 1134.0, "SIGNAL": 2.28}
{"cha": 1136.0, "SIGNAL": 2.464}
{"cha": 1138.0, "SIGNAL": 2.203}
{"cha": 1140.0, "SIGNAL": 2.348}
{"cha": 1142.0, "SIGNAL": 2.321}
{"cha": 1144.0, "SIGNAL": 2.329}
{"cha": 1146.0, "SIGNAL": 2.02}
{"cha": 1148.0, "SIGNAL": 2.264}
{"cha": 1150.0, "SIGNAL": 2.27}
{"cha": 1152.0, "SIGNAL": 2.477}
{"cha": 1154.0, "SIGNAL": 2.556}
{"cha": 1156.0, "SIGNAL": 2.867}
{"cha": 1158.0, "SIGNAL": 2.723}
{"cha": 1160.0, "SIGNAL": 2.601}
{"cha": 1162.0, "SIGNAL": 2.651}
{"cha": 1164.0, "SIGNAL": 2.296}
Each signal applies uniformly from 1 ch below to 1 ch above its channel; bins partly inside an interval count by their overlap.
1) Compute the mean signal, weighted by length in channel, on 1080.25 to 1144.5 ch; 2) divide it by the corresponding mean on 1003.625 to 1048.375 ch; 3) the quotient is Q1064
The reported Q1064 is 1.3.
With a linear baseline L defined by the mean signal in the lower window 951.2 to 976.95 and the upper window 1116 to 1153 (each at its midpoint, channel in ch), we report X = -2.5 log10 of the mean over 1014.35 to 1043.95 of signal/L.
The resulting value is 0.17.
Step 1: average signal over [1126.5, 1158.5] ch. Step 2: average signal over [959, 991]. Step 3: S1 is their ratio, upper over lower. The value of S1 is 1.47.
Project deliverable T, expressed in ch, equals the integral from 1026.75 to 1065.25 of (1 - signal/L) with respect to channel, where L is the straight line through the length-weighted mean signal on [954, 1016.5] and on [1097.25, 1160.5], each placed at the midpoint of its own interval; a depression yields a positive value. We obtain 4.0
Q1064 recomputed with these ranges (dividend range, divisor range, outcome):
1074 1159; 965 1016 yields 1.36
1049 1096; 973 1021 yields 1.23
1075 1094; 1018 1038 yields 1.24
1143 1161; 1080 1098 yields 1.32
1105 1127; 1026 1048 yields 1.28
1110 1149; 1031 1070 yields 1.28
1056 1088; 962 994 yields 1.23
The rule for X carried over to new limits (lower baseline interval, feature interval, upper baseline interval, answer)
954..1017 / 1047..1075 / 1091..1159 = 0.02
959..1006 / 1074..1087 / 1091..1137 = -0.09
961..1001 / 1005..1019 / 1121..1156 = 0.15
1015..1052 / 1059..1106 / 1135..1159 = 0.00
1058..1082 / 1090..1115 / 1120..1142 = 0.07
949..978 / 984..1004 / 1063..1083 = 0.11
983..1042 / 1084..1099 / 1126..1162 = 0.09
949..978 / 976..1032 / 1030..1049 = 0.01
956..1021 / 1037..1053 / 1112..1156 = 0.13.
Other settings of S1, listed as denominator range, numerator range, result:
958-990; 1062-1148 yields 1.27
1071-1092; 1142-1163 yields 1.22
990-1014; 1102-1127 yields 1.31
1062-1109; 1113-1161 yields 1.15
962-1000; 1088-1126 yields 1.23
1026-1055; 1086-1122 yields 1.22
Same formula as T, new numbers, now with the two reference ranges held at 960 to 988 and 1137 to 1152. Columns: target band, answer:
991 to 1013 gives 2.51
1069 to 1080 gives -1.14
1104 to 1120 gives 1.36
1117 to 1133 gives 1.30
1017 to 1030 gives 1.26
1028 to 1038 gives 1.70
